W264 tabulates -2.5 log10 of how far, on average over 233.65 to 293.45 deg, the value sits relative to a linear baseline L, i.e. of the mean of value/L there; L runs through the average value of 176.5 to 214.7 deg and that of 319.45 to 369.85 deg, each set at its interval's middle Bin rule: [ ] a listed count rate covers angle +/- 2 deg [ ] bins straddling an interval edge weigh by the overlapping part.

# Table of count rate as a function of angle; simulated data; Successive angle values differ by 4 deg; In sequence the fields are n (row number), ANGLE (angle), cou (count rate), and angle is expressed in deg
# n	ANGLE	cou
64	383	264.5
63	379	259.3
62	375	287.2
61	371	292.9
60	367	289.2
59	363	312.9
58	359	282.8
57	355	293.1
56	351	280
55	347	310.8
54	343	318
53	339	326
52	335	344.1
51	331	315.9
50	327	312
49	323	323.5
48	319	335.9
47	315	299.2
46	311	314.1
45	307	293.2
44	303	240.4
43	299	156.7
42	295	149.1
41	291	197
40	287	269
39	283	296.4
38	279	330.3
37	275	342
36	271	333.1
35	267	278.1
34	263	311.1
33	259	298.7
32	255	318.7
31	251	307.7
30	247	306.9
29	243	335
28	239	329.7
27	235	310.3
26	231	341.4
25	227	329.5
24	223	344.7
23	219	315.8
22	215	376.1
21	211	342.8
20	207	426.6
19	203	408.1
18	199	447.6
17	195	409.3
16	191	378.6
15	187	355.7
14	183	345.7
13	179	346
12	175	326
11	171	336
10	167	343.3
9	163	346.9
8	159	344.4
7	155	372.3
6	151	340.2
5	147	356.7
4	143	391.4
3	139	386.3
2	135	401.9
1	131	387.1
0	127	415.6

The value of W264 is 0.16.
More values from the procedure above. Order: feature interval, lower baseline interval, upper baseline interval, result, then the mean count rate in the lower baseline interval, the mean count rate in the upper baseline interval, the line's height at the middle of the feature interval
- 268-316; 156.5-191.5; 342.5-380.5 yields 0.17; 346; 292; 312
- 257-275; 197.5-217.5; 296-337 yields 0.10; 397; 290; 340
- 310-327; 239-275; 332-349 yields 0.01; 314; 324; 321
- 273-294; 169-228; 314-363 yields 0.19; 367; 312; 333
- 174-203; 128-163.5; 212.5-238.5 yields -0.07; 372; 336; 353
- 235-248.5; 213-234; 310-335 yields 0.05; 340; 319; 336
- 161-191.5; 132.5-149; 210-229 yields 0.06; 384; 342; 365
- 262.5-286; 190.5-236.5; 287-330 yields -0.04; 370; 264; 302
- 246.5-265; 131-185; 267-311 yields -0.08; 358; 264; 288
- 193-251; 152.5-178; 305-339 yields -0.07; 345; 318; 335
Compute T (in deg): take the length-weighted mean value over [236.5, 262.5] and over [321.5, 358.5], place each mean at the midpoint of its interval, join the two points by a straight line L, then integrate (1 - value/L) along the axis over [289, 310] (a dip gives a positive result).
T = 6.8 deg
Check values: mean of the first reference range 316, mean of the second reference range 312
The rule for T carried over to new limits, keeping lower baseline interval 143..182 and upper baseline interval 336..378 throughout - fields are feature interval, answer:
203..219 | -1.9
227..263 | 1.0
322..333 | -0.3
